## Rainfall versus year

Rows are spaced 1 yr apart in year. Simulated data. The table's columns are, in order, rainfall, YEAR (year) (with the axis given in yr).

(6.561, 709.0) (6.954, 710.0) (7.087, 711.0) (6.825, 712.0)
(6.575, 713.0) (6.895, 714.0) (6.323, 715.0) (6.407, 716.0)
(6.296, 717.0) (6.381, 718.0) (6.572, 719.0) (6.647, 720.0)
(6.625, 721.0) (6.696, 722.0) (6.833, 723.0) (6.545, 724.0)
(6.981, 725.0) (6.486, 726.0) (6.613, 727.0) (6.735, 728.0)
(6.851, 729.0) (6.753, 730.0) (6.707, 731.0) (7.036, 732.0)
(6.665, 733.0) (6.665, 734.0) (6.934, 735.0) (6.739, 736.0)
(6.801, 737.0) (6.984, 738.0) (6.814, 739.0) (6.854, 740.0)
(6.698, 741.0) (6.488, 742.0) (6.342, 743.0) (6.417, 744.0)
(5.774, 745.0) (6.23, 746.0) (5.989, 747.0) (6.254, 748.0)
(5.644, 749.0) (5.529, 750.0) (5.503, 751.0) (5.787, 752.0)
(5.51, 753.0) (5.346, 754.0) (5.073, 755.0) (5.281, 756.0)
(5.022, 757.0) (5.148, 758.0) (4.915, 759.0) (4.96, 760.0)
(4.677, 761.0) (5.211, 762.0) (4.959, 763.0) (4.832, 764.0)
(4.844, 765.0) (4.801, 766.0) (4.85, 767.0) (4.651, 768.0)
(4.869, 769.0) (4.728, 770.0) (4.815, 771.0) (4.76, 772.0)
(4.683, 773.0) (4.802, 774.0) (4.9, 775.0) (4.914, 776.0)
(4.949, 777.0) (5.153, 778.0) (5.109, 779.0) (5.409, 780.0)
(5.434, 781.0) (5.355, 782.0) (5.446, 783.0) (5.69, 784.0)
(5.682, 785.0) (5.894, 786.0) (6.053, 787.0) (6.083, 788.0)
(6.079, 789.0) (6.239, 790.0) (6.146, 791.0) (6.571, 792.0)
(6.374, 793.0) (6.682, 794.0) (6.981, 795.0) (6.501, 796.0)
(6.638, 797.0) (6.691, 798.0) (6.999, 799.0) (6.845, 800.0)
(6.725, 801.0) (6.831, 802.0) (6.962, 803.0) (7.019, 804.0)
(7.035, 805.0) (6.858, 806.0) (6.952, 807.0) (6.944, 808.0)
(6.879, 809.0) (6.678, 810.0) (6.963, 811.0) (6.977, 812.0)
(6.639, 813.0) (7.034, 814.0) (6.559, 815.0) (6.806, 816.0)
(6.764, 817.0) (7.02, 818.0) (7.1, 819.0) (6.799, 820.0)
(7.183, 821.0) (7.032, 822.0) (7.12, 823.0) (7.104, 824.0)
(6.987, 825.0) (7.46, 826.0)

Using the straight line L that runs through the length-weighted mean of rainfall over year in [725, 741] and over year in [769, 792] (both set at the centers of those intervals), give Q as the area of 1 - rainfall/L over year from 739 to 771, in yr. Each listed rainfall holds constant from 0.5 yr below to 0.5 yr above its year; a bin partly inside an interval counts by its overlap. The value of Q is 3.6 yr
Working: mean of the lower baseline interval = 6.78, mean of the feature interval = 5.47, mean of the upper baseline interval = 5.39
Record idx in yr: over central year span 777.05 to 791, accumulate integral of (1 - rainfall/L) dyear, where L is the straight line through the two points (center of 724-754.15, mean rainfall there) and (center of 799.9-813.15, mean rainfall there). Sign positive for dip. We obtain 2.2 yr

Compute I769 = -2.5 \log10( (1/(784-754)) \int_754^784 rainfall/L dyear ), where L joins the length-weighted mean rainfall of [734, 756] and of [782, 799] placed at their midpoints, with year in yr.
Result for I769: 0.23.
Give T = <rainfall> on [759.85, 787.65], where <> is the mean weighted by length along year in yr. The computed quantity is 5.09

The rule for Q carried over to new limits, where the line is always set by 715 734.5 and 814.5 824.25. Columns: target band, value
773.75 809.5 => 3.60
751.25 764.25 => 3.09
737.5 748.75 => 0.48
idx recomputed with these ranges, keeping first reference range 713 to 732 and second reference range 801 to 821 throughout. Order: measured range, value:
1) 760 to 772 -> 3.41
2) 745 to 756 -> 1.71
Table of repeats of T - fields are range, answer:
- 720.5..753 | 6.48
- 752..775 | 4.96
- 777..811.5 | 6.33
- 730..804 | 5.84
